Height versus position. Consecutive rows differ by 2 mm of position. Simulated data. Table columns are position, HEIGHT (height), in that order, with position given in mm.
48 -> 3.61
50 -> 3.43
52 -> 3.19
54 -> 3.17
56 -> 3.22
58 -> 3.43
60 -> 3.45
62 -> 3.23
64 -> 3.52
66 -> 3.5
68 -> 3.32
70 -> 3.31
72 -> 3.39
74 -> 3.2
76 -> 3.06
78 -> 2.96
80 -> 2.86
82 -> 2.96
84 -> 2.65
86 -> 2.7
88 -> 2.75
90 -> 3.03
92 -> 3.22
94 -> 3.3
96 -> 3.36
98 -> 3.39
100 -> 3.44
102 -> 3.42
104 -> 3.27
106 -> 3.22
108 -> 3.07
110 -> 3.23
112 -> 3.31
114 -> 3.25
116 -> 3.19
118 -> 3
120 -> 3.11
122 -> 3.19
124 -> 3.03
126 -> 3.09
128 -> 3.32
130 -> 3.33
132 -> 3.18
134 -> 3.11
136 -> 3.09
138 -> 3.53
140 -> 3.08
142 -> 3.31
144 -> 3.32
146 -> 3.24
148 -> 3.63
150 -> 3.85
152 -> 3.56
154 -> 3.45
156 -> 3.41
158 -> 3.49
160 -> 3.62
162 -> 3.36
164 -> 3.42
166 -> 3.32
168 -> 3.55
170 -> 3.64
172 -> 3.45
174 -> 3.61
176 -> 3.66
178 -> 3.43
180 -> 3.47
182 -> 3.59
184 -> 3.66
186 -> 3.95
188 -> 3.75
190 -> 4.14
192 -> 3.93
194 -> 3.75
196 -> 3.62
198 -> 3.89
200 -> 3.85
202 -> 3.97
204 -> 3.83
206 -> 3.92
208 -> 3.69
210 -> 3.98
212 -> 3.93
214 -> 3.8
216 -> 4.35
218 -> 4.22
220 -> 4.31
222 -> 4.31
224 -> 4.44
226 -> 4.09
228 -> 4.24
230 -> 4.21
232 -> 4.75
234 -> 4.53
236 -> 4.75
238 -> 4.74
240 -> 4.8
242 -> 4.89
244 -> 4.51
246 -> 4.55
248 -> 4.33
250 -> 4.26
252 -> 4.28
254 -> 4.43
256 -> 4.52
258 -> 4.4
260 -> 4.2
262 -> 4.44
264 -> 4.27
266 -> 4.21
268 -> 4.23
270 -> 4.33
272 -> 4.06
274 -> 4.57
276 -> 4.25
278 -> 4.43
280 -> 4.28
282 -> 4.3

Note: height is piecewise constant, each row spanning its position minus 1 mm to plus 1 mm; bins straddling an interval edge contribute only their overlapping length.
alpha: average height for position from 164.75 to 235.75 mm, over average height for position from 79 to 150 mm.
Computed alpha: 1.23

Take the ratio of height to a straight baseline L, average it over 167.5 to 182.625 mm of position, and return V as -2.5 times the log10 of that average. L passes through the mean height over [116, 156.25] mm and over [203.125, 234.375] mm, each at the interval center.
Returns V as 0.04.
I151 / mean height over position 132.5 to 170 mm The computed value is 3.41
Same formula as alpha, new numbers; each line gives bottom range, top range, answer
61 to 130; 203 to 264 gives 1.36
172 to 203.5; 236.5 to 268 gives 1.19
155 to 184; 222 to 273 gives 1.26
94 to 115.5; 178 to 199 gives 1.14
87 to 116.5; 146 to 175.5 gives 1.09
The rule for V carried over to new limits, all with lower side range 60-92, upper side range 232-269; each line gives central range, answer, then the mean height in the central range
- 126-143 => 0.11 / 3.23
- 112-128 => 0.10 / 3.15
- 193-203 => 0.07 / 3.82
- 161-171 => 0.11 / 3.46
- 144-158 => 0.06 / 3.51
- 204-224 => 0.03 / 4.06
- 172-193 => 0.07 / 3.71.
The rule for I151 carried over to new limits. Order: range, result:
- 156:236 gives 3.87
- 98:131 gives 3.22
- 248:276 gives 4.32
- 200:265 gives 4.3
